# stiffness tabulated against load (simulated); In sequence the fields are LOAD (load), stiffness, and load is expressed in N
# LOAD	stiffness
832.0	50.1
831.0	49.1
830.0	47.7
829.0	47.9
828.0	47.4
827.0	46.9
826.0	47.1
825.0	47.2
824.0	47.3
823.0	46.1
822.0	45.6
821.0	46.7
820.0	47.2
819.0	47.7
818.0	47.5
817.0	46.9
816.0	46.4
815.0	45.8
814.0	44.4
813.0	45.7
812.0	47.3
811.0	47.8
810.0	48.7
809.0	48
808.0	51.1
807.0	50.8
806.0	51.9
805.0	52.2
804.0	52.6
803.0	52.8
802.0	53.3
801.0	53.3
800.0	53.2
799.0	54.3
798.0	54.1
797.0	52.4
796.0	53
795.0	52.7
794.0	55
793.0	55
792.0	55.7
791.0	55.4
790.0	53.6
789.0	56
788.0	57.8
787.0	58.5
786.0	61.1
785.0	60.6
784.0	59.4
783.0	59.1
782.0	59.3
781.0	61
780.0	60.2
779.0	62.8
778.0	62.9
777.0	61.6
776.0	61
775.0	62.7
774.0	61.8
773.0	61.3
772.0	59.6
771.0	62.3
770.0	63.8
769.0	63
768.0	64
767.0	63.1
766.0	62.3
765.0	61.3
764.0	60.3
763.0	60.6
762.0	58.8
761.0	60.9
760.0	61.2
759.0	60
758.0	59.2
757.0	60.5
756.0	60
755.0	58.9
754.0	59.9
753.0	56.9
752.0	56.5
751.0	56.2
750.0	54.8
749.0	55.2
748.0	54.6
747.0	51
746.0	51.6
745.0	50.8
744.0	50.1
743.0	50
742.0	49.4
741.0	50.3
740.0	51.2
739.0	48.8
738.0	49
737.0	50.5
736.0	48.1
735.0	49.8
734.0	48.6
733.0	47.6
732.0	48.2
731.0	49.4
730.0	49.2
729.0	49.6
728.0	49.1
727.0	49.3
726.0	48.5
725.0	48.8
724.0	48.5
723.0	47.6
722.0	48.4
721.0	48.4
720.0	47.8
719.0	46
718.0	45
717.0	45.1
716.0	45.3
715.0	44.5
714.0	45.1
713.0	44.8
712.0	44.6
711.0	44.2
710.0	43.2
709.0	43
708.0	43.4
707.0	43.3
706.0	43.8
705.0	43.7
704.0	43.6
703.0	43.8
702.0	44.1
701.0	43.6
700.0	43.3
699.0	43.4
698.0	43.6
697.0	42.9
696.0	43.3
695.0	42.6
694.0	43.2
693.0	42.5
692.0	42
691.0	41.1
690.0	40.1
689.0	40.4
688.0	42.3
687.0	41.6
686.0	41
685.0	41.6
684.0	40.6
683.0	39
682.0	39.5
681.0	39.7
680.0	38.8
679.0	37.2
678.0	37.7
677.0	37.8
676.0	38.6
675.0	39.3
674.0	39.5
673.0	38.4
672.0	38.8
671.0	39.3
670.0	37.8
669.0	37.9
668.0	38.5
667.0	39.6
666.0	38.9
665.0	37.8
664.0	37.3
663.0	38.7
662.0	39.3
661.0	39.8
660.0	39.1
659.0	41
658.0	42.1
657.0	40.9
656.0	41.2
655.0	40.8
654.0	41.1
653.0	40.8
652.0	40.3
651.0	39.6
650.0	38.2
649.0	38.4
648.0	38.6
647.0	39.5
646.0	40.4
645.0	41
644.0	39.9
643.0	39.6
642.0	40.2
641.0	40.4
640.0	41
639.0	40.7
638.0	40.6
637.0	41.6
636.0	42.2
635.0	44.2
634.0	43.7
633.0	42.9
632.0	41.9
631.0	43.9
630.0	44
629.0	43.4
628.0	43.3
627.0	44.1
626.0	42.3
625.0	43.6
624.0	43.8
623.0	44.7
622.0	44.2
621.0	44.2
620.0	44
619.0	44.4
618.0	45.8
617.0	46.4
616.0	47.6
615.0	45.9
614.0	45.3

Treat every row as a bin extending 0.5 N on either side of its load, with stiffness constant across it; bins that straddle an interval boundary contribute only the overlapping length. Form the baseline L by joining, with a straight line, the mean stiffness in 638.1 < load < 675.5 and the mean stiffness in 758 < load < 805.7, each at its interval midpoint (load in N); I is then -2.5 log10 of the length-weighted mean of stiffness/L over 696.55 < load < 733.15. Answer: 0.06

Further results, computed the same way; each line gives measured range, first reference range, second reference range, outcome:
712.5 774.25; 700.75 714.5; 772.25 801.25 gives -0.064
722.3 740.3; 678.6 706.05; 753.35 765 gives 0.074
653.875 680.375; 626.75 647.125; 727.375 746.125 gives 0.131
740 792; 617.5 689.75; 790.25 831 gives -0.230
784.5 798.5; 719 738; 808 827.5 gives -0.175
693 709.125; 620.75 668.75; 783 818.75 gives 0.044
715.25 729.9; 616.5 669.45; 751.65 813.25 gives 0.062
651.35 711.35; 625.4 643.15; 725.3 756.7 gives 0.140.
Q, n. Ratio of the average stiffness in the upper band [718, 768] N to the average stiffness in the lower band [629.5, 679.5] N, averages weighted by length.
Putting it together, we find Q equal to 1.33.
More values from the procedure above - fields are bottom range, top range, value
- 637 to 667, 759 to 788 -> 1.53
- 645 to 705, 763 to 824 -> 1.36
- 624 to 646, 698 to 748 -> 1.12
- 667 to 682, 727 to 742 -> 1.28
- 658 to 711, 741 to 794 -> 1.43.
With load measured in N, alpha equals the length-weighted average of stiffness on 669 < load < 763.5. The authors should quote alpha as 46.9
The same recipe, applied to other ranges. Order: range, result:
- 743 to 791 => 59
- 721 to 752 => 50.2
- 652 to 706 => 40.6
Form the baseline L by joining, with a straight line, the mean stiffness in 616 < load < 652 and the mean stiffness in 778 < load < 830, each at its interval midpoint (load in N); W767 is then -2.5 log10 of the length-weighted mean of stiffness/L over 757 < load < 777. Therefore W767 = -0.22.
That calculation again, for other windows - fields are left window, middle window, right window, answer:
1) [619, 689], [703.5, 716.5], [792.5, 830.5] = -0.01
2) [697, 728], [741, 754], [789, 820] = -0.12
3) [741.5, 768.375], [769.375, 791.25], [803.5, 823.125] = -0.13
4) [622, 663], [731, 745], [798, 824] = -0.08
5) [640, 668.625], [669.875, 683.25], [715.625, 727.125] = 0.10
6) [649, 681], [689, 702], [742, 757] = 0.06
